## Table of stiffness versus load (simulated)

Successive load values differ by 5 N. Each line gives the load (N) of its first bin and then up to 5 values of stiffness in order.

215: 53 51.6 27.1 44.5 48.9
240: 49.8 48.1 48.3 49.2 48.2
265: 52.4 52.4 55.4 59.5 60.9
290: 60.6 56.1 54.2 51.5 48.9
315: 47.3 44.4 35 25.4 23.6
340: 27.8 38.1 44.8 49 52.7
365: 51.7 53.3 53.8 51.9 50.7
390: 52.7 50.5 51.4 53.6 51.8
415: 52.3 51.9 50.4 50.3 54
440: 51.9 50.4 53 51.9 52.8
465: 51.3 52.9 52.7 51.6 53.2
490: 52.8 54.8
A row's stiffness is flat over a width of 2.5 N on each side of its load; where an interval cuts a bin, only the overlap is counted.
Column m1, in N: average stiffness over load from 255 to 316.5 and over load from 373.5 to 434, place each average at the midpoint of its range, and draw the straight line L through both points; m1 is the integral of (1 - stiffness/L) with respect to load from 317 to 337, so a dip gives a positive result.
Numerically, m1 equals 7.7 N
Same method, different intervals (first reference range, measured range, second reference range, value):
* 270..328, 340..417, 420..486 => 3.2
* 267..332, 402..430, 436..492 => -0.1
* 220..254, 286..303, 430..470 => -3.7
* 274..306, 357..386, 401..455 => 0.9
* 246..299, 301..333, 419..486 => 6.7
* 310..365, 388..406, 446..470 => -2.3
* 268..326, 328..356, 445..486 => 9.8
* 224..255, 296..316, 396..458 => -1.4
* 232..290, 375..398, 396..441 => 0.1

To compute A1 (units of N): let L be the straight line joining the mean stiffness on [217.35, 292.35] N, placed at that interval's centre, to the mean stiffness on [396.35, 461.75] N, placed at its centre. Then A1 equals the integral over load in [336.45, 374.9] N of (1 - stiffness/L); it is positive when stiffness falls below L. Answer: 4.5 N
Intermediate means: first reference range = 50.4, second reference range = 51.9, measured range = 45.3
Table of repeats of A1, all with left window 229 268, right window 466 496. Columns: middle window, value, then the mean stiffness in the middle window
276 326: -2.73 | 52.5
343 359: 1.79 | 45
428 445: 0.06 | 51.9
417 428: 0.14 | 51.2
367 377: -0.48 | 53.4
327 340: 6.40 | 25.5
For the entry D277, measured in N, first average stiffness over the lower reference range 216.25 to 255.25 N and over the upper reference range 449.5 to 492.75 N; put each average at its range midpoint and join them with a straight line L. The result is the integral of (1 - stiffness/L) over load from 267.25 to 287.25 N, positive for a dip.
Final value -4.2 N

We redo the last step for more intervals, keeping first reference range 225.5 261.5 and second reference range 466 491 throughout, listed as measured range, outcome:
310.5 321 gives 0.4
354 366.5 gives -0.4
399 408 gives -0.3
